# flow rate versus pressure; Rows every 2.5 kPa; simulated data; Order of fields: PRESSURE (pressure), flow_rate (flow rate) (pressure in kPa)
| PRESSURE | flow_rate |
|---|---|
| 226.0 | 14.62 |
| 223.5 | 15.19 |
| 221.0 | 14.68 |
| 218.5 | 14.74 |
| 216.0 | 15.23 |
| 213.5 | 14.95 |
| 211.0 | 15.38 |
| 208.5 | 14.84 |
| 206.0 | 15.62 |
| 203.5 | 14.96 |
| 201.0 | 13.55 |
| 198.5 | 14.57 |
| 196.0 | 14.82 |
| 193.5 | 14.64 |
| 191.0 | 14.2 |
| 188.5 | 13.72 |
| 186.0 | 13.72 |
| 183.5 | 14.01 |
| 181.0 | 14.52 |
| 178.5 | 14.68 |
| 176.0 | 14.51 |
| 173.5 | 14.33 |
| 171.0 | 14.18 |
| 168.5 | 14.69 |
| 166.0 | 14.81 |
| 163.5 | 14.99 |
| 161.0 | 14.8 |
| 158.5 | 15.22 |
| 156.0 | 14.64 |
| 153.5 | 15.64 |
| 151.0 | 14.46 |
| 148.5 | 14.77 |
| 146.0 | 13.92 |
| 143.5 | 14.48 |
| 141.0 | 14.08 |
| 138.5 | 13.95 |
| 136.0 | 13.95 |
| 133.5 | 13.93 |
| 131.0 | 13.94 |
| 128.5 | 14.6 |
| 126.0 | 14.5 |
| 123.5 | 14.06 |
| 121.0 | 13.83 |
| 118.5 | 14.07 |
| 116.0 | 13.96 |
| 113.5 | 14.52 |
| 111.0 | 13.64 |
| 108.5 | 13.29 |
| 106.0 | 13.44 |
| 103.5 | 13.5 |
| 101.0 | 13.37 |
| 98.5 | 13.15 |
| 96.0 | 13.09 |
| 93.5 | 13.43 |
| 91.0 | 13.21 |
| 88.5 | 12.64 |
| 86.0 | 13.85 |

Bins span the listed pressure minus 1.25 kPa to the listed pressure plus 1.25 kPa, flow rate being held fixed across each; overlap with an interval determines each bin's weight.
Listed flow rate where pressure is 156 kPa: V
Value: 14.64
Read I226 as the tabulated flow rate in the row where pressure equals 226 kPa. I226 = 14.62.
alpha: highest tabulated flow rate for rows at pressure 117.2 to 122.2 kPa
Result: 14.07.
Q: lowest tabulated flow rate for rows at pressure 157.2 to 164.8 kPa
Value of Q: 14.8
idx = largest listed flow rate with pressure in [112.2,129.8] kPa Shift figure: 14.6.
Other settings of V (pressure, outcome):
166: 14.81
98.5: 13.15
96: 13.09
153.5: 15.64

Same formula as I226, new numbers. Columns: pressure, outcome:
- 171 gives 14.18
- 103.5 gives 13.5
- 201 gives 13.55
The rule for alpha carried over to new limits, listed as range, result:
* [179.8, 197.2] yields 14.82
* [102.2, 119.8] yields 14.52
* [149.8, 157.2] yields 15.64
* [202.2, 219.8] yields 15.62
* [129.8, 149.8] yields 14.77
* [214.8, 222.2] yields 15.23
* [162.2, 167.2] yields 14.99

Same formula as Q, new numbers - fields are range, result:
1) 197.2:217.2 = 13.55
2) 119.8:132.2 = 13.83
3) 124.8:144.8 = 13.93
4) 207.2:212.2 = 14.84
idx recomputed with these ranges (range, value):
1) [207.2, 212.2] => 15.38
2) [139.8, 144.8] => 14.48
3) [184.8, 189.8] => 13.72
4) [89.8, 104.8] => 13.5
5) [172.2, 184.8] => 14.68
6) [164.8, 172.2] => 14.81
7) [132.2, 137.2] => 13.95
